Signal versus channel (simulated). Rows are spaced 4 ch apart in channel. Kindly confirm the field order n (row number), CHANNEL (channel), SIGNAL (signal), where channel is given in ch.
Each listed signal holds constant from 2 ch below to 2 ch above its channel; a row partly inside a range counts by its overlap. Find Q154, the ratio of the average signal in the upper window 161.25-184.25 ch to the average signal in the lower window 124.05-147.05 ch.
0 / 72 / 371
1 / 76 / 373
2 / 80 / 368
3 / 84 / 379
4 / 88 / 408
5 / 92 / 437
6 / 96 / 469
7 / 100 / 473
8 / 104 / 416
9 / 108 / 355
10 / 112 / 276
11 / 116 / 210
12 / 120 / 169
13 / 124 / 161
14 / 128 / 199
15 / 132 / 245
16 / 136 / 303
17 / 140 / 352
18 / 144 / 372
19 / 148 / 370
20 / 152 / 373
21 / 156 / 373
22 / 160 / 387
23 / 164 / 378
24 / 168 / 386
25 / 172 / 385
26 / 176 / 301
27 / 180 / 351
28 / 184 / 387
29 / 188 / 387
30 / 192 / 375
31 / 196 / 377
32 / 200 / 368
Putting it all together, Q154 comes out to 1.3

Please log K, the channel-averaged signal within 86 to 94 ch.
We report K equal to 422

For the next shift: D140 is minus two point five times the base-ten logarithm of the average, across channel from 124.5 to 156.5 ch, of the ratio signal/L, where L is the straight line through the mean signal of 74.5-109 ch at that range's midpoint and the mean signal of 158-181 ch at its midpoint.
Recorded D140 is 0.21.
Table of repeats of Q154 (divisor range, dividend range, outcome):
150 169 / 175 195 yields 0.96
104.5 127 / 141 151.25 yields 1.51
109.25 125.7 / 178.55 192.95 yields 1.78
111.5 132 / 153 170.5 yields 1.89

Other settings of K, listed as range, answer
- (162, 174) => 383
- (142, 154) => 372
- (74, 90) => 382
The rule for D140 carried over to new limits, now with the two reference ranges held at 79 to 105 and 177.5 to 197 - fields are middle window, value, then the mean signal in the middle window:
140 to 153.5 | 0.07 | 369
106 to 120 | 0.48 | 264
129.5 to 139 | 0.40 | 278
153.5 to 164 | 0.03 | 379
